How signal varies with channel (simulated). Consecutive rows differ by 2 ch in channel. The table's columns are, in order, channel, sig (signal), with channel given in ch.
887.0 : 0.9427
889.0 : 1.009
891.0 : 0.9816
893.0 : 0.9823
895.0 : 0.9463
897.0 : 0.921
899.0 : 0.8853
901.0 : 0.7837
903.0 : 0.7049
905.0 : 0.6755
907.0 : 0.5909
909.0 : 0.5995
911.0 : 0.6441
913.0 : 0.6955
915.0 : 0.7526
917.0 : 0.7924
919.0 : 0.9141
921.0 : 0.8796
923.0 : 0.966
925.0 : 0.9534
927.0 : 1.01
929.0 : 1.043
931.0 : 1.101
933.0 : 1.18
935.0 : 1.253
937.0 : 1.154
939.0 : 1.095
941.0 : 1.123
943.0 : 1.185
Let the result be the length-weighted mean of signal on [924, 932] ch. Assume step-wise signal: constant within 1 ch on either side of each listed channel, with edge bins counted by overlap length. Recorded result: 1.03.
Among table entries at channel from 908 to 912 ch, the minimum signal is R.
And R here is 0.5995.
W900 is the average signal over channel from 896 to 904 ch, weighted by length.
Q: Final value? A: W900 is 0.824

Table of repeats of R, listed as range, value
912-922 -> 0.6955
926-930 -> 1.01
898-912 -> 0.5909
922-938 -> 0.9534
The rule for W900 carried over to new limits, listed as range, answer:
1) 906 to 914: 0.632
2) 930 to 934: 1.14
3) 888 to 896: 0.98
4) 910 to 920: 0.76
